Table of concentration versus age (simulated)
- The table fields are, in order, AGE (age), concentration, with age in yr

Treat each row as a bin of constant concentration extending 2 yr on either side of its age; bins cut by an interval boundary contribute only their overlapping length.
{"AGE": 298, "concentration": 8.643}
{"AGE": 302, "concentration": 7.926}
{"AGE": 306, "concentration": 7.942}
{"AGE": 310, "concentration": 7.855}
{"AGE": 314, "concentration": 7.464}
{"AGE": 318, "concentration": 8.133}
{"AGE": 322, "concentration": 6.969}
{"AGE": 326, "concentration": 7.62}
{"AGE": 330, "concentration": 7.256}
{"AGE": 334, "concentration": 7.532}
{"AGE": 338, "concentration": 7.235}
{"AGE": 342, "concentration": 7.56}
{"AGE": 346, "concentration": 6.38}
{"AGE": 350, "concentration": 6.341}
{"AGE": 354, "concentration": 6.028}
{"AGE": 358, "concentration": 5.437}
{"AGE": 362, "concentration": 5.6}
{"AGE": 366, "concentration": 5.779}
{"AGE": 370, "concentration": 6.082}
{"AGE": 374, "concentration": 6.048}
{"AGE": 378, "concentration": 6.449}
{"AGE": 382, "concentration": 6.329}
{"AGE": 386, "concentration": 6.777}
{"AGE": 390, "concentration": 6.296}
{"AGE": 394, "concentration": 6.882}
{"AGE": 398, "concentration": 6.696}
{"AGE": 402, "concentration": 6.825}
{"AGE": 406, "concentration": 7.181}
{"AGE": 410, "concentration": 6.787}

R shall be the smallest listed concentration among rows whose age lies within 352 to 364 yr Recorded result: 5.437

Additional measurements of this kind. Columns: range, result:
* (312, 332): 6.969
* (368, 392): 6.048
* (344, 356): 6.028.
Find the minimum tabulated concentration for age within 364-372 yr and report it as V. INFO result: 5.779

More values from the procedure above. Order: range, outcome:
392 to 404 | 6.696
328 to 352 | 6.341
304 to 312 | 7.855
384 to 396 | 6.296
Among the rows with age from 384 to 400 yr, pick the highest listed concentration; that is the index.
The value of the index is 6.882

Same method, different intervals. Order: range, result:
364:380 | 6.449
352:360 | 6.028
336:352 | 7.56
